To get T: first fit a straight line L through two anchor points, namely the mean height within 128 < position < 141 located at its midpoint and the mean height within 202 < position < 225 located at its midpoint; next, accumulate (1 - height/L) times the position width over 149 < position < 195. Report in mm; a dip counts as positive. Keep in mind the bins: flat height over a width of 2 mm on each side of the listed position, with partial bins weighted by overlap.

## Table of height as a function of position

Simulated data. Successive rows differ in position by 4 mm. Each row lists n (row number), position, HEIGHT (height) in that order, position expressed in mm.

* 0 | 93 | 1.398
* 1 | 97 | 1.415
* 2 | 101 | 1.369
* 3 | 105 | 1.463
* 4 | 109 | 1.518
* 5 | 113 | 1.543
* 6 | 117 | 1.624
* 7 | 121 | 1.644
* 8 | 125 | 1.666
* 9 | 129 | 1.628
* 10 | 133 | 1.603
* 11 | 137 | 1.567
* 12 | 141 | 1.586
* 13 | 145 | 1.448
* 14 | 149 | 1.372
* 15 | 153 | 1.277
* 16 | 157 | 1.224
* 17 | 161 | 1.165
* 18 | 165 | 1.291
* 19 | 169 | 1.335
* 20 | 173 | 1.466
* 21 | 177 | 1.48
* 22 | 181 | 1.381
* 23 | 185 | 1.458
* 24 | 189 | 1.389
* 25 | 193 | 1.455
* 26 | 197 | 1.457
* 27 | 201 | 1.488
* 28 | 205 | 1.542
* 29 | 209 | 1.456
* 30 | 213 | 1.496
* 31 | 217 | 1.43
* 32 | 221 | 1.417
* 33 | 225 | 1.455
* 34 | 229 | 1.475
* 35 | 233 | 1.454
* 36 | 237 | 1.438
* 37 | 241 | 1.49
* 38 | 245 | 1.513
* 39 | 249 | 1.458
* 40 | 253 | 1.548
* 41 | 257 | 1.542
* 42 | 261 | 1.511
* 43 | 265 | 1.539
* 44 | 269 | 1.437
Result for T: 5.3 mm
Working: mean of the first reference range 1.6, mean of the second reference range 1.47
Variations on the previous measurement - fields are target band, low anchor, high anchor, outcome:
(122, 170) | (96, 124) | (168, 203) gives 1.5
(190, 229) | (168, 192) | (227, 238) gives -0.6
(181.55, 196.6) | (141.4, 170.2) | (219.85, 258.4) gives -0.5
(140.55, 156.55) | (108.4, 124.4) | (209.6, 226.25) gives 1.7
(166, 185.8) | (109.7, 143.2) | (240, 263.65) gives 1.9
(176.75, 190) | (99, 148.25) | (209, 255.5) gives 0.7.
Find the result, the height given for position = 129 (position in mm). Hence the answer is 1.628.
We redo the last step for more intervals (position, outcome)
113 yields 1.543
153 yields 1.277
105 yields 1.463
